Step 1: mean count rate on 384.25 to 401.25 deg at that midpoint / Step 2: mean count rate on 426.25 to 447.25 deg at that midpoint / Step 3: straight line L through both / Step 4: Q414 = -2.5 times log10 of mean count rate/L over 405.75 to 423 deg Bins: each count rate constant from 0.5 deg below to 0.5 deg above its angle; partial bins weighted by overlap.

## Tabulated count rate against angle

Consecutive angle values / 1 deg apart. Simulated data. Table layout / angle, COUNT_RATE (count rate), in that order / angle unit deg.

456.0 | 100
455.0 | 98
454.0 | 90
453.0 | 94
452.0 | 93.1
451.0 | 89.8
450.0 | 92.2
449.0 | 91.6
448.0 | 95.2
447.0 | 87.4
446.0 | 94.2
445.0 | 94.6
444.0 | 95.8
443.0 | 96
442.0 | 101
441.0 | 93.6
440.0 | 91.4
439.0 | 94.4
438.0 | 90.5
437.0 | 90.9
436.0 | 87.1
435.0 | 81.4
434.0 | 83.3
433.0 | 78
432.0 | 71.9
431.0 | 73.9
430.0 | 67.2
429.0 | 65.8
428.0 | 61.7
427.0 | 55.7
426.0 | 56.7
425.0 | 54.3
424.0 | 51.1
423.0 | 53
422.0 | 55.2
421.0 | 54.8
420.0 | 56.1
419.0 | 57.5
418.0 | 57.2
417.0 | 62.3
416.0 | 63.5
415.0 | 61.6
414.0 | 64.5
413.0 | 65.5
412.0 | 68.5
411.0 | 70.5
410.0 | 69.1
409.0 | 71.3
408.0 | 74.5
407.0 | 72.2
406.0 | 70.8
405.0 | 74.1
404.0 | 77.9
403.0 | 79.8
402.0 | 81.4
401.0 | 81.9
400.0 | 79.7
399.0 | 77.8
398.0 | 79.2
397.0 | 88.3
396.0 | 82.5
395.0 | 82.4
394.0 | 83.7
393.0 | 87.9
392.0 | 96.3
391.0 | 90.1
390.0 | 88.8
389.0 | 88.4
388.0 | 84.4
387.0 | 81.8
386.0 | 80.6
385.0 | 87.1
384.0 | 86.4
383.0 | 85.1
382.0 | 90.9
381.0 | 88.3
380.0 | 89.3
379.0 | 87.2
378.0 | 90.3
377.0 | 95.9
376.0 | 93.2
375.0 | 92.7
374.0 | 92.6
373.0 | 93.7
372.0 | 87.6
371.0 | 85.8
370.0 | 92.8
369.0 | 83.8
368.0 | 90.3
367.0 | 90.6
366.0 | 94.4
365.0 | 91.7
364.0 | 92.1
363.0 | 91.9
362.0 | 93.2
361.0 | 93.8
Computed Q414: 0.30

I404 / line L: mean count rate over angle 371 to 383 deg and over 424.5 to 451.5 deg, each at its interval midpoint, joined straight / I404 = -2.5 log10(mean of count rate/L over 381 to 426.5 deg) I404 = 0.18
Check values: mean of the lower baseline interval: 90.6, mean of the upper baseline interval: 82.8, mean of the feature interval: 74.1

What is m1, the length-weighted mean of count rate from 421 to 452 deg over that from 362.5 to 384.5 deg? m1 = 0.88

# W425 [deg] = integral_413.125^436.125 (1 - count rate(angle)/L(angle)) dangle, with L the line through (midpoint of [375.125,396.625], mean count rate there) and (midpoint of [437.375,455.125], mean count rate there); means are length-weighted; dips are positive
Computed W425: 7.0 deg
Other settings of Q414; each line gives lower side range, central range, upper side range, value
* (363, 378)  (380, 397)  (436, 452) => 0.06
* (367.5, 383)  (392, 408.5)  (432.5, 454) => 0.13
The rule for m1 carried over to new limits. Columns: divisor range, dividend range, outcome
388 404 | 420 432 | 0.70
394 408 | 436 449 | 1.18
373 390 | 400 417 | 0.81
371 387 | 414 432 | 0.67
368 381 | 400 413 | 0.82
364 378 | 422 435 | 0.71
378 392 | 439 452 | 1.07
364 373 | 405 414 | 0.78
